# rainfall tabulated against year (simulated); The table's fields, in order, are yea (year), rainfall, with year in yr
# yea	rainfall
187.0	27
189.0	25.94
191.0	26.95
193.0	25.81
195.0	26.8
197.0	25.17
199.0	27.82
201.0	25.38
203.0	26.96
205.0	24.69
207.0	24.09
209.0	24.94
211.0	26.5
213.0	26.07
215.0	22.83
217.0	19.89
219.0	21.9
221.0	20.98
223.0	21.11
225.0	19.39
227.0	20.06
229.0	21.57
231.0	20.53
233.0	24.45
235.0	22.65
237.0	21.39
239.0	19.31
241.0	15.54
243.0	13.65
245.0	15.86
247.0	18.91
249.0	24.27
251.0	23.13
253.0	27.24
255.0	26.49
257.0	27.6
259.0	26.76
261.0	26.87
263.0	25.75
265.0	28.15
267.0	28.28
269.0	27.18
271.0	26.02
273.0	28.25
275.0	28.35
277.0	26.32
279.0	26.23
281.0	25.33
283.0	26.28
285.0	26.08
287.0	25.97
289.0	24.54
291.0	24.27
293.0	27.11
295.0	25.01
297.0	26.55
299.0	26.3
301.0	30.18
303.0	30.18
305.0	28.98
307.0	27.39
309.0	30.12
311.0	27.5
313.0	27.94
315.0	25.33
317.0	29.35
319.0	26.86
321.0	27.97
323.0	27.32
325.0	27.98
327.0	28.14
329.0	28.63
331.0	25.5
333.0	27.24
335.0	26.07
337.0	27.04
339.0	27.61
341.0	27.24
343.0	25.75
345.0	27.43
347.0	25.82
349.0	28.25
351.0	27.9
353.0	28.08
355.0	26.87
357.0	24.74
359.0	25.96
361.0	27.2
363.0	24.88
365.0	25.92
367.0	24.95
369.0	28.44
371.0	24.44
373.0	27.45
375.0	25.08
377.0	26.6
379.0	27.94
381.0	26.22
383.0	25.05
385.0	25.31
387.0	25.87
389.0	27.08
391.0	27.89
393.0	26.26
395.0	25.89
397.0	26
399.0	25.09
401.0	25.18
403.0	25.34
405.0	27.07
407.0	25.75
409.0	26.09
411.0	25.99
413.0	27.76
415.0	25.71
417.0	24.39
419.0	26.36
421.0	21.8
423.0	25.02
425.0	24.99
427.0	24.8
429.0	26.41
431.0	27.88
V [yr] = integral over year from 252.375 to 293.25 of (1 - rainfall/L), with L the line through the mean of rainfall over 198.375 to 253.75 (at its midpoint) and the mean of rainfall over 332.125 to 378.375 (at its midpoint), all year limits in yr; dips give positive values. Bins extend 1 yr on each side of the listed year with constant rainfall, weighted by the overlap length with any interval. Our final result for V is -4.98 yr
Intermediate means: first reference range 22.1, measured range 26.6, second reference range 26.6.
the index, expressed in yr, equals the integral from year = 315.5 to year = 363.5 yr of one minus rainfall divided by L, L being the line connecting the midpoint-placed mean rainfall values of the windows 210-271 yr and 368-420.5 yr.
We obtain -4.1 yr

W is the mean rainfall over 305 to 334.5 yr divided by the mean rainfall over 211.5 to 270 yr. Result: 1.22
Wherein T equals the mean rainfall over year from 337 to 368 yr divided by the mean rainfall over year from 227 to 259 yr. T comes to 1.2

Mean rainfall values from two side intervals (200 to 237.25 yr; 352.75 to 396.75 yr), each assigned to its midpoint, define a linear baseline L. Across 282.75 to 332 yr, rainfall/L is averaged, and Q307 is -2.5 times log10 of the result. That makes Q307 -0.102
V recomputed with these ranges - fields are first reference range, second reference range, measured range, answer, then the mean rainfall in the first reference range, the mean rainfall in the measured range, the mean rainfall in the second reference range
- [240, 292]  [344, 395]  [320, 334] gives -1.0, 24.7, 27.5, 26.5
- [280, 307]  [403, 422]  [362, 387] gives 0.0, 26.7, 26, 25.6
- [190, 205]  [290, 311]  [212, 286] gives 9.4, 26.3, 23.5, 27.6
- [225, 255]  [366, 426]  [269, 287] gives -3.8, 20.8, 26.6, 25.9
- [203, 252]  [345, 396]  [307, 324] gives -2.2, 21.5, 27.8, 26.4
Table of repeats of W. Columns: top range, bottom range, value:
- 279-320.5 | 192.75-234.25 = 1.15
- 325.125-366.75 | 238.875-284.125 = 1.09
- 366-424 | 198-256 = 1.16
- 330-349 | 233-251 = 1.37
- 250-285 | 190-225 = 1.09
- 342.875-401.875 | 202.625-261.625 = 1.17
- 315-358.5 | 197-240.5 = 1.18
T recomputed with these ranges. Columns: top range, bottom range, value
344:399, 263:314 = 0.97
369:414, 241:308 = 1.02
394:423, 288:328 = 0.93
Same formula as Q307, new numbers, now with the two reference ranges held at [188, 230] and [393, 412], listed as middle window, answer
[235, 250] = 0.287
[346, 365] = -0.050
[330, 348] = -0.058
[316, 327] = -0.116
